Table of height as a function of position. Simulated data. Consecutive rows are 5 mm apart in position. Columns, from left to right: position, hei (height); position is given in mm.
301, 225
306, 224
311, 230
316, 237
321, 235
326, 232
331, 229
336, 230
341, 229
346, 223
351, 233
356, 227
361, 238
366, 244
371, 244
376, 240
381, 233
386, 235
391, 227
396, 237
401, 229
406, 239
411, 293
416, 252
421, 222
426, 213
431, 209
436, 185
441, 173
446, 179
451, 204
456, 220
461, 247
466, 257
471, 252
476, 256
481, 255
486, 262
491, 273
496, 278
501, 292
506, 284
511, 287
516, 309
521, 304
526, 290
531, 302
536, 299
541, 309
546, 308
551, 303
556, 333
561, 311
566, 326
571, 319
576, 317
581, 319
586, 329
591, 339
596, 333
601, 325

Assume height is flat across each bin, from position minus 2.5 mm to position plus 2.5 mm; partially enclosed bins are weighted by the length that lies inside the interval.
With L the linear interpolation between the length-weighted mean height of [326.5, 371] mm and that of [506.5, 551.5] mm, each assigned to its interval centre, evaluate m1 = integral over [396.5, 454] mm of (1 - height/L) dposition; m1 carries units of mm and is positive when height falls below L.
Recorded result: 9.2 mm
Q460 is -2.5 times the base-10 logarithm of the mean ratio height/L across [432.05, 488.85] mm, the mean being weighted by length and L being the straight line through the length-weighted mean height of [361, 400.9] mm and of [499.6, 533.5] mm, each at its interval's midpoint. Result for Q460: 0.20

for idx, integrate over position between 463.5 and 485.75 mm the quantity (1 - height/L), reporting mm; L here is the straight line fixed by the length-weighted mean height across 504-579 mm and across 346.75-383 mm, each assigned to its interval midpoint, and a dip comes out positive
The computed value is 2.0 mm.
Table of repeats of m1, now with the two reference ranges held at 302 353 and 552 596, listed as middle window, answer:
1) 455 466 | 1.6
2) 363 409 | 2.8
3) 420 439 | 4.5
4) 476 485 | 1.0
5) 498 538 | 0.9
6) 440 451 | 3.7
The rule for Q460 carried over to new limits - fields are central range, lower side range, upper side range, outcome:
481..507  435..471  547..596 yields -0.10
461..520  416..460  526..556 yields -0.07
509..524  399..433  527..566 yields -0.03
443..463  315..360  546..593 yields 0.29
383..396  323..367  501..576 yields 0.07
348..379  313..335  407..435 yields -0.02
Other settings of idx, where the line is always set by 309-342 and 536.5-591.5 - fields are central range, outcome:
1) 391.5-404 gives 1.24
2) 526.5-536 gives 0.23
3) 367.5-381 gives 0.49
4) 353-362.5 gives 0.45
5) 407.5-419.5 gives -0.09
